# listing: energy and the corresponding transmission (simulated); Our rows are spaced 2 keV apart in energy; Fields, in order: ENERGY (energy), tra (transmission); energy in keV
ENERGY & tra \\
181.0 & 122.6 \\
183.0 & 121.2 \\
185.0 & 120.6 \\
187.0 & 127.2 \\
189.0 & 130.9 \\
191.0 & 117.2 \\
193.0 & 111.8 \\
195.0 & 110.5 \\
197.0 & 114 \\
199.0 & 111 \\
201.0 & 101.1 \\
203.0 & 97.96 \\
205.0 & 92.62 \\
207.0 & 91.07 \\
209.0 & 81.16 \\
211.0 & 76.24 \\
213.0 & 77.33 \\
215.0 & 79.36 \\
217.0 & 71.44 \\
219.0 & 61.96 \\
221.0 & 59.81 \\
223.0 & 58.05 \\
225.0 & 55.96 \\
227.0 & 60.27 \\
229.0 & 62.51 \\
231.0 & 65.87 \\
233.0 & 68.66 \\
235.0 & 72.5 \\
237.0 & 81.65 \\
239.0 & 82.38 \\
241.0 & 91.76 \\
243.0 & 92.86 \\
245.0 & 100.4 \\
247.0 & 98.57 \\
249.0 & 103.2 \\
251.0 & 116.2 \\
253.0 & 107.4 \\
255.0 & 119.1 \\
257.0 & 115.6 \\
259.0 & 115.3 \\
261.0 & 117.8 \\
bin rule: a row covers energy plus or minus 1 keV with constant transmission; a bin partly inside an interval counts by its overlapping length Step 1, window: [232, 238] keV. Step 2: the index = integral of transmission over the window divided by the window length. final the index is 74.3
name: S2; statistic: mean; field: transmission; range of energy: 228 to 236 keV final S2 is 67.4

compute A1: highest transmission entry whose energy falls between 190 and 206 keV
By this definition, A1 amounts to 117.2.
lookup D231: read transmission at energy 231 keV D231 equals 65.87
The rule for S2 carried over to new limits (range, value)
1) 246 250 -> 101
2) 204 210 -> 88.3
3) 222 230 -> 59.2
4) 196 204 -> 106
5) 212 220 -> 72.5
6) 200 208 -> 95.7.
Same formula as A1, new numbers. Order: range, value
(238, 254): 116.2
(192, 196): 111.8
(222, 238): 81.65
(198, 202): 111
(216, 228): 71.44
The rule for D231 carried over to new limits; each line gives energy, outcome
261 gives 117.8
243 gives 92.86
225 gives 55.96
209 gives 81.16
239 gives 82.38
